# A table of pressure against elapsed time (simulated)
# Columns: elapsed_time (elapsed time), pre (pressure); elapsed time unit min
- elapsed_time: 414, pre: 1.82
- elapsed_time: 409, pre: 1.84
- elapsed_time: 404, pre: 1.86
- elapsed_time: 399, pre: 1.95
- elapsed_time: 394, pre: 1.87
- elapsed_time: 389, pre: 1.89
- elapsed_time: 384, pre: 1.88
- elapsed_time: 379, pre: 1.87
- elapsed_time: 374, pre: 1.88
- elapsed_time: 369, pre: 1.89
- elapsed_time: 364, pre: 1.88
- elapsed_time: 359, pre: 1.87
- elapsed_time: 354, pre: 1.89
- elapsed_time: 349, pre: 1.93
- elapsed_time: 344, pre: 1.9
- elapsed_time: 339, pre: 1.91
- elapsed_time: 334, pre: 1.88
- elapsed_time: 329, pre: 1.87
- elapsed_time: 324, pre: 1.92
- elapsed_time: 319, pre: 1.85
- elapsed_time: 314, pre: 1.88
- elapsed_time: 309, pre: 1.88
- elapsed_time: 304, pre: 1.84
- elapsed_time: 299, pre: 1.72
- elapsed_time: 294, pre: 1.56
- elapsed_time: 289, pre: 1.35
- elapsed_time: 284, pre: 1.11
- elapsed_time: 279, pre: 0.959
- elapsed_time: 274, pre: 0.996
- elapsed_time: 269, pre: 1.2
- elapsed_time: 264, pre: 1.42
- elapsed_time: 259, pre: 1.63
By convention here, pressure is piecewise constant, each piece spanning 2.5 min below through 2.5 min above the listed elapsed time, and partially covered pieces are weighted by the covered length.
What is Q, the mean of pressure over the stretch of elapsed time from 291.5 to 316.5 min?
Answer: 1.78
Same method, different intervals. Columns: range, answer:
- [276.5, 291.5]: 1.14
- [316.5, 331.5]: 1.88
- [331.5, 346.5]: 1.9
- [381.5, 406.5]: 1.89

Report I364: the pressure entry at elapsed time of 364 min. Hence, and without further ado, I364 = 1.88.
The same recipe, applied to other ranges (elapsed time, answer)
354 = 1.89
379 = 1.87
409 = 1.84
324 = 1.92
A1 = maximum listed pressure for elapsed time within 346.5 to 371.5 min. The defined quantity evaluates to 1.93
